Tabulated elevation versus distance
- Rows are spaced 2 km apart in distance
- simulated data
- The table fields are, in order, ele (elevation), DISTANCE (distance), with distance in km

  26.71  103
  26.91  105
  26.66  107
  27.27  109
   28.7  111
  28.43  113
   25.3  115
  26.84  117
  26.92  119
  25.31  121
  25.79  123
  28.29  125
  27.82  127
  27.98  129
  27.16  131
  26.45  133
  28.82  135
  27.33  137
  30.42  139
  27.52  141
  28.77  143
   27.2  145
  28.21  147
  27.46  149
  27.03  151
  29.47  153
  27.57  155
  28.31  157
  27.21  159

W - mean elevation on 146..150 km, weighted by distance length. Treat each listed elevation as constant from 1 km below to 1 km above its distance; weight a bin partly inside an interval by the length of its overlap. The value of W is 27.8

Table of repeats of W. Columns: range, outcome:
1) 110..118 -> 27.3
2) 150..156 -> 28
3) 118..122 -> 26.1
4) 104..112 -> 27.4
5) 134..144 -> 28.6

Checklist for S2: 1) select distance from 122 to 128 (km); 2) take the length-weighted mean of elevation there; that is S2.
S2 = 27.3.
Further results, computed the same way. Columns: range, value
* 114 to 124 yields 26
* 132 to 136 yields 27.6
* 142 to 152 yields 27.7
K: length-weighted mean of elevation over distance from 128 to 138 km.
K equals 27.5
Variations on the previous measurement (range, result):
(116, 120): 26.9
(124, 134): 27.5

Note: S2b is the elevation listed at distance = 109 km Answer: 27.27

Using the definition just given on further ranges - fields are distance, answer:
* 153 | 29.47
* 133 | 26.45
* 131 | 27.16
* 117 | 26.84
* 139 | 30.42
